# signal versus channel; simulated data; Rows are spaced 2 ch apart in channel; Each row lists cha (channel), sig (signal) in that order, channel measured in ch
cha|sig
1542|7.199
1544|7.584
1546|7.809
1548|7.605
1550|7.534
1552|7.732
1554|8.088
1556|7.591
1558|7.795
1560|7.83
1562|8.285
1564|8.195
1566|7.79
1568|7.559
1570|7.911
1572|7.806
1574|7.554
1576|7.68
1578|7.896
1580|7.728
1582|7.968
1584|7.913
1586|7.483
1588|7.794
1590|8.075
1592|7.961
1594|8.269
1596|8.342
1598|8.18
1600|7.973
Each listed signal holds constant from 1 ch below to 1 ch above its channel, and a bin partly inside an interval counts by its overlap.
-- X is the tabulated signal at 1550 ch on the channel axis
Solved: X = 7.534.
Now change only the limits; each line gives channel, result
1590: 8.075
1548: 7.605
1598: 8.18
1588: 7.794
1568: 7.559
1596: 8.342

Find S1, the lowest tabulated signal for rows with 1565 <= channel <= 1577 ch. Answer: 7.554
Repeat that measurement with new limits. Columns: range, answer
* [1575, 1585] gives 7.68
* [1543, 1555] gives 7.534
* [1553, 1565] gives 7.591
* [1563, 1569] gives 7.559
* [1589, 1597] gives 7.961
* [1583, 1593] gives 7.483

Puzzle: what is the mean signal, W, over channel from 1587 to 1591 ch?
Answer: 7.93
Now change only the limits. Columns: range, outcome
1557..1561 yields 7.81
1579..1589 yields 7.78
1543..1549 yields 7.67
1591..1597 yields 8.19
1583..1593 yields 7.85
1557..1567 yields 7.98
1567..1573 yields 7.76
